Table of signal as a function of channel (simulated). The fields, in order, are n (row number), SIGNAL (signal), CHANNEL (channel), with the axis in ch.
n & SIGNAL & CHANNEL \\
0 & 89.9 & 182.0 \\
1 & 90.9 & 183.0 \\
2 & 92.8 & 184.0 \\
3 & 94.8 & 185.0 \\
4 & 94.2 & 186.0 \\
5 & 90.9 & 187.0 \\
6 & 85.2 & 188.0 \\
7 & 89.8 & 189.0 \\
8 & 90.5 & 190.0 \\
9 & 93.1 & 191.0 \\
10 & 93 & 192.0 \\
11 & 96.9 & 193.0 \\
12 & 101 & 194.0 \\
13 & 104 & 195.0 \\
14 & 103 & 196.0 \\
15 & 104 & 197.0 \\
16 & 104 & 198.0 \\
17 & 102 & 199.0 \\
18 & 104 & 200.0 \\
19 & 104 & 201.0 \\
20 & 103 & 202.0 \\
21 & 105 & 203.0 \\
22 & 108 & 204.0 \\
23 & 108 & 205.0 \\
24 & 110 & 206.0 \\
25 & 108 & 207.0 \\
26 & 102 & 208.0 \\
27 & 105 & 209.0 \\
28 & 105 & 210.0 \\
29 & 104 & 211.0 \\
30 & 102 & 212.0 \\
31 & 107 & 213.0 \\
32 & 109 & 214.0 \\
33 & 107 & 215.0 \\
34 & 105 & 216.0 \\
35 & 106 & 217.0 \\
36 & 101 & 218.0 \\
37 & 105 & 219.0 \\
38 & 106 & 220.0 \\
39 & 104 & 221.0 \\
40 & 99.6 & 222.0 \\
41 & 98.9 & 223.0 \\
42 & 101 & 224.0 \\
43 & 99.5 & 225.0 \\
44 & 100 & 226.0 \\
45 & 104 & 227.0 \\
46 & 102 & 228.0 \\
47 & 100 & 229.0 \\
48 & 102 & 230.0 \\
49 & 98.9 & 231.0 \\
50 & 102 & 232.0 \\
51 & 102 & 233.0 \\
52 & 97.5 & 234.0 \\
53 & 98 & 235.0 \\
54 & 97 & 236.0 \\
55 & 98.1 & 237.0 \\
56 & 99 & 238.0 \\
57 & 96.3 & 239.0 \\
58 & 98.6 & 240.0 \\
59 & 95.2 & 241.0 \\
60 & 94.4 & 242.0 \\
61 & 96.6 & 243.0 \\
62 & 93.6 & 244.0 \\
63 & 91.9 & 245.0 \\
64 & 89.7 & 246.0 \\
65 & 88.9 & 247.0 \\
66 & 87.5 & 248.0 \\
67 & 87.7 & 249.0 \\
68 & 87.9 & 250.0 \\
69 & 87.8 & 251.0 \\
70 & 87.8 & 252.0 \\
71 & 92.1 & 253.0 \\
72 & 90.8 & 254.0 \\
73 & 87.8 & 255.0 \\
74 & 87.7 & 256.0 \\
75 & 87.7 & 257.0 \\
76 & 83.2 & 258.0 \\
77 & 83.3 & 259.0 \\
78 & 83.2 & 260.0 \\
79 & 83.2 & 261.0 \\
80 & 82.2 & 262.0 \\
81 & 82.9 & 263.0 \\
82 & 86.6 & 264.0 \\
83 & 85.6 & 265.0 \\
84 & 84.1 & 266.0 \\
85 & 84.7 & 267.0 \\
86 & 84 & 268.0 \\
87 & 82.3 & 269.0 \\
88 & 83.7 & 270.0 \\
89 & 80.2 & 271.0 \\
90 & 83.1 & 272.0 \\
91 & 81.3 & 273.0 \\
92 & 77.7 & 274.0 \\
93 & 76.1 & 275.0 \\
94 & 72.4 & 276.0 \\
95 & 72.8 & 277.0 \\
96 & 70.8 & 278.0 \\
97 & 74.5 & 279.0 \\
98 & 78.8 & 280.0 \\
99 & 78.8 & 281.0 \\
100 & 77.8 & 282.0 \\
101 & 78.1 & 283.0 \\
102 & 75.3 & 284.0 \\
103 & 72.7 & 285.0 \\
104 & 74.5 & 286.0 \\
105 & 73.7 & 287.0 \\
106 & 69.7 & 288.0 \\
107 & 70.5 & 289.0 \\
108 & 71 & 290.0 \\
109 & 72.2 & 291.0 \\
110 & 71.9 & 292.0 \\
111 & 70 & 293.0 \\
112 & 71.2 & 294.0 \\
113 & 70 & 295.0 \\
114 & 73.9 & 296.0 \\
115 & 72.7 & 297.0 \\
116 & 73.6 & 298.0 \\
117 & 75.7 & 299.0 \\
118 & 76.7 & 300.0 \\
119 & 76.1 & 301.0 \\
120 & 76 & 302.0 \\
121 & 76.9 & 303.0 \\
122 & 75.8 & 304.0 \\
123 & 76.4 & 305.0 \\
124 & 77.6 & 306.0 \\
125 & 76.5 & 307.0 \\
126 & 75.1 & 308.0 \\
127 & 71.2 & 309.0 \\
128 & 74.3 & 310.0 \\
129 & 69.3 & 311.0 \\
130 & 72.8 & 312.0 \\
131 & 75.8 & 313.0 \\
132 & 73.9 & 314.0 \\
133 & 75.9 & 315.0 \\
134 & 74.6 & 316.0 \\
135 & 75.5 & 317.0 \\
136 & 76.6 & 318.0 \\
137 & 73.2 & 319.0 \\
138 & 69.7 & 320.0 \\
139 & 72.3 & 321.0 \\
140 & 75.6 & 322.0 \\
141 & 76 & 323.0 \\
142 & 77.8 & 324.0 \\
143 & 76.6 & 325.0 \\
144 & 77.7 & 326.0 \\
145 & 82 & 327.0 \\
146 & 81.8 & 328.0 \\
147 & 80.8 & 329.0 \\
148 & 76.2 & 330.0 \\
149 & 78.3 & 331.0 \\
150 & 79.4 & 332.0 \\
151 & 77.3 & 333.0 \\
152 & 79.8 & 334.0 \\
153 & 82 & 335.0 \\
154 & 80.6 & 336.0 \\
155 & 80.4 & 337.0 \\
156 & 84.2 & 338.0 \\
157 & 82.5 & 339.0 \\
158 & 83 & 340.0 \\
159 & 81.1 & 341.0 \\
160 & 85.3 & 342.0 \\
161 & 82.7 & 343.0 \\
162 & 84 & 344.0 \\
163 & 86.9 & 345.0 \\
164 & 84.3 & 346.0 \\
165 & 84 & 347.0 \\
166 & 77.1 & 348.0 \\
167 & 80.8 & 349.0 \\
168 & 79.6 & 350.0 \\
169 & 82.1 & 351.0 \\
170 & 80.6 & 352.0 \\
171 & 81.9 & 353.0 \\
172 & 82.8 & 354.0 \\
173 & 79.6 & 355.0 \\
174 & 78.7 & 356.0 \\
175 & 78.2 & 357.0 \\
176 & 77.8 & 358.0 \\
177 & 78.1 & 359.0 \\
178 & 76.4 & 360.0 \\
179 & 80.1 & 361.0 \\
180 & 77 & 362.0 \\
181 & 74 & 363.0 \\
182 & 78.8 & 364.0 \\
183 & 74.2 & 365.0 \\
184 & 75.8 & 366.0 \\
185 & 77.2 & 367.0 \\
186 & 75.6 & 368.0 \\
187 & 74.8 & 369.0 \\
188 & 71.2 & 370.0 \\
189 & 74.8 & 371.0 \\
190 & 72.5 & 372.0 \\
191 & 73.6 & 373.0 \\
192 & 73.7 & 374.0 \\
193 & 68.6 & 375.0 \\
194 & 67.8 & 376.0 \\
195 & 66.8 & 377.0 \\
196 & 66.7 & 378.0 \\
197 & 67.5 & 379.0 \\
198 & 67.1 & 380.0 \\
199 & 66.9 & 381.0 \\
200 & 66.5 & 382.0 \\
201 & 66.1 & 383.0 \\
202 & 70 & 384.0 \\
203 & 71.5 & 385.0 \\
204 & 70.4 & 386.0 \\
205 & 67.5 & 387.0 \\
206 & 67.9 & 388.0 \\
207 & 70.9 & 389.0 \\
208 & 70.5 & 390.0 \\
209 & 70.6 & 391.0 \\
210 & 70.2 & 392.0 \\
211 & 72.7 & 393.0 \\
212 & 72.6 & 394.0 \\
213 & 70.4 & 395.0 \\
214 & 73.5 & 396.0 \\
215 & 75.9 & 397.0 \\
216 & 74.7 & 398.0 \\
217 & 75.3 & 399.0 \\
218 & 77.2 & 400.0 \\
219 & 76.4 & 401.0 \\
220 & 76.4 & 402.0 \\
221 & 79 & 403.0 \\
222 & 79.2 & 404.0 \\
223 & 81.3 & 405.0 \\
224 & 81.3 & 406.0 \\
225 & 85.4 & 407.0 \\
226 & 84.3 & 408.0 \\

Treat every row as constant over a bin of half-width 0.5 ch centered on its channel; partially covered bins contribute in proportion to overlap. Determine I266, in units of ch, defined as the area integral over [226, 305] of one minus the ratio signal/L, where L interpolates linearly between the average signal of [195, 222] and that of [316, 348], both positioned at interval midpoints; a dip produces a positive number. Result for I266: 7.8 ch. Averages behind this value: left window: 105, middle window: 84.2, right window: 79.5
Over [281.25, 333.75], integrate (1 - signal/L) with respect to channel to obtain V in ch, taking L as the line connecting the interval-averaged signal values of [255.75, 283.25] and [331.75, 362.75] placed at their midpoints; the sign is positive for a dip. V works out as 3.8 ch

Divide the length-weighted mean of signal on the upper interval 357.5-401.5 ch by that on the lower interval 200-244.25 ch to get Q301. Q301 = 0.71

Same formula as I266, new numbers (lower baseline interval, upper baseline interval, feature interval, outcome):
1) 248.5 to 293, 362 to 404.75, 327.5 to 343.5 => -1.1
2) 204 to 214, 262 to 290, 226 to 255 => -0.7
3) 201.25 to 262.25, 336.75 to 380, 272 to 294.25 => 3.8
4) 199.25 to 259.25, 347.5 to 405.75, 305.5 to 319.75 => 1.8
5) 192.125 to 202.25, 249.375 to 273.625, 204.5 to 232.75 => -2.1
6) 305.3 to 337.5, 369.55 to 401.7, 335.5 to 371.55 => -2.9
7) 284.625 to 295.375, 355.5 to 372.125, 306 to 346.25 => -2.2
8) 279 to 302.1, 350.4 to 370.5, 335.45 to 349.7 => -1.1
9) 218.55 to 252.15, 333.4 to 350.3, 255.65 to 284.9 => 3.7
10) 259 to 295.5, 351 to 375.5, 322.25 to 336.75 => -0.4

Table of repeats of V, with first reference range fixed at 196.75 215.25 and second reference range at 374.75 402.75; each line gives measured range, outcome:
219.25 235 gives 0.03 ch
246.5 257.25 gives 0.90 ch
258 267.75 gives 1.09 ch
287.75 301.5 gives 2.48 ch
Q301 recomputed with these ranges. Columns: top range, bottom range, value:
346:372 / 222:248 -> 0.80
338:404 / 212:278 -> 0.82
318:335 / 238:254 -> 0.84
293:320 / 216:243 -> 0.74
